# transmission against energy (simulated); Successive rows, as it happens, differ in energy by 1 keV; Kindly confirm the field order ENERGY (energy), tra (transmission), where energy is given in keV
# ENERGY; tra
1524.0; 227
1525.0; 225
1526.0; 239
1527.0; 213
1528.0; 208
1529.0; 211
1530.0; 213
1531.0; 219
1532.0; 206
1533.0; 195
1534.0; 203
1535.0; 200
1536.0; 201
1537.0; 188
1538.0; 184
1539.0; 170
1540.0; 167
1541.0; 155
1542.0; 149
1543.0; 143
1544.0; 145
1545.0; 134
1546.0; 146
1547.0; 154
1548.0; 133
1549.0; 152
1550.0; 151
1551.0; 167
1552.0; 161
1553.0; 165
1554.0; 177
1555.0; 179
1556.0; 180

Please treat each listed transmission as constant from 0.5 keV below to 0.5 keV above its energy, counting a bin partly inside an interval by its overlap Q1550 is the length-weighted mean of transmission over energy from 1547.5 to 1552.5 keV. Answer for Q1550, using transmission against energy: 153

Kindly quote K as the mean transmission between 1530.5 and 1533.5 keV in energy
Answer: 207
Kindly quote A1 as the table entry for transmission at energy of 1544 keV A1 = 145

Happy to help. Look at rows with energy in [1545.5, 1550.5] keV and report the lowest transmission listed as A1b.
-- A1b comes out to 133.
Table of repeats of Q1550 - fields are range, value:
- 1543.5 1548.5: 142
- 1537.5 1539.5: 177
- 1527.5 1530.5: 211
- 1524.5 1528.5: 221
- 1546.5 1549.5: 146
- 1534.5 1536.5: 200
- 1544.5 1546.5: 140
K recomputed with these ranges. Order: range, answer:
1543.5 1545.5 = 140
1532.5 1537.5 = 197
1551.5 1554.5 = 168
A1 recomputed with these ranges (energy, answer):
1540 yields 167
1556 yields 180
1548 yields 133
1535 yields 200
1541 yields 155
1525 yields 225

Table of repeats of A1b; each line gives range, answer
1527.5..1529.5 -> 208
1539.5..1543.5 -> 143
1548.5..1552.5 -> 151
